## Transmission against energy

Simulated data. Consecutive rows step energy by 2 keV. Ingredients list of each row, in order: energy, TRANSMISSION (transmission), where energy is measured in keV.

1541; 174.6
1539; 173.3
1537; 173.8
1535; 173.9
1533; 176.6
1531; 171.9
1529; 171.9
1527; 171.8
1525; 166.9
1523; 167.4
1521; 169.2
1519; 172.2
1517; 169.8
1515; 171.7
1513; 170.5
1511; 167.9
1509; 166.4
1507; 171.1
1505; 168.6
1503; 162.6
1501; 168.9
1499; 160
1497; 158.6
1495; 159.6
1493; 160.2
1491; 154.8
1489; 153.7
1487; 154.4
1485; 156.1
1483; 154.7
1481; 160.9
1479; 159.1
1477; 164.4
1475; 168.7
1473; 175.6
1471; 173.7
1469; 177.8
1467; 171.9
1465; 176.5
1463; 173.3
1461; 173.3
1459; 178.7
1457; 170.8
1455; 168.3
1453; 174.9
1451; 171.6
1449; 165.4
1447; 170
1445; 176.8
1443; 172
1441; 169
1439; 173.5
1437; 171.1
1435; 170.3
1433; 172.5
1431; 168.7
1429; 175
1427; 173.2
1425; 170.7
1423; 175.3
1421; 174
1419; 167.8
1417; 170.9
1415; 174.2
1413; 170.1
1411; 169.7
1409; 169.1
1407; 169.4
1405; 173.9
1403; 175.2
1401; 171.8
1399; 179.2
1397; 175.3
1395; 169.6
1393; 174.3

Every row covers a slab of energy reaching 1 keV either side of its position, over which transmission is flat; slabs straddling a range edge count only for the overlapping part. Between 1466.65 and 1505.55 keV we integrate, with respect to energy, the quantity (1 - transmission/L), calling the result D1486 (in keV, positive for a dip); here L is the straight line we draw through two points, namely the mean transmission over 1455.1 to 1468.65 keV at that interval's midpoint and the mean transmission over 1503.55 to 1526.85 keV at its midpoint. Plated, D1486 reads 2.0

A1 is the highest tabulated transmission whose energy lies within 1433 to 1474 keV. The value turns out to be 178.7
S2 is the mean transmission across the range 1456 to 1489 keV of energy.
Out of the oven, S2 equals 168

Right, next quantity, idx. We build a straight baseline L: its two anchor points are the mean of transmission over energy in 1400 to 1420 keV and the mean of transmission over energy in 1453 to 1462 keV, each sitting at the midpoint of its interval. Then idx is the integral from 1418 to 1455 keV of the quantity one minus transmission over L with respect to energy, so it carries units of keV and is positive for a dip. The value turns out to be 0.1 keV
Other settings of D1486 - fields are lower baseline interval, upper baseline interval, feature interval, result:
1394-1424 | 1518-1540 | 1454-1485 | 0.48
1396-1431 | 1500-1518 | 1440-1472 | -0.37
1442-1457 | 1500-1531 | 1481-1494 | 1.07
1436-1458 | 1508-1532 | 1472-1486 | 0.64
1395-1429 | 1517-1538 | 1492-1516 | 0.86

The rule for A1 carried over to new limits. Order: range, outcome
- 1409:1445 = 176.8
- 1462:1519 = 177.8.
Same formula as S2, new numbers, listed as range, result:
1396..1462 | 172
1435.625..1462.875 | 172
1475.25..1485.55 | 160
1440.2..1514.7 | 167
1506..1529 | 170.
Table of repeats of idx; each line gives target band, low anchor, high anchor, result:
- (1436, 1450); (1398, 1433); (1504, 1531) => 0.0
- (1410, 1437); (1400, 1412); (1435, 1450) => -0.1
